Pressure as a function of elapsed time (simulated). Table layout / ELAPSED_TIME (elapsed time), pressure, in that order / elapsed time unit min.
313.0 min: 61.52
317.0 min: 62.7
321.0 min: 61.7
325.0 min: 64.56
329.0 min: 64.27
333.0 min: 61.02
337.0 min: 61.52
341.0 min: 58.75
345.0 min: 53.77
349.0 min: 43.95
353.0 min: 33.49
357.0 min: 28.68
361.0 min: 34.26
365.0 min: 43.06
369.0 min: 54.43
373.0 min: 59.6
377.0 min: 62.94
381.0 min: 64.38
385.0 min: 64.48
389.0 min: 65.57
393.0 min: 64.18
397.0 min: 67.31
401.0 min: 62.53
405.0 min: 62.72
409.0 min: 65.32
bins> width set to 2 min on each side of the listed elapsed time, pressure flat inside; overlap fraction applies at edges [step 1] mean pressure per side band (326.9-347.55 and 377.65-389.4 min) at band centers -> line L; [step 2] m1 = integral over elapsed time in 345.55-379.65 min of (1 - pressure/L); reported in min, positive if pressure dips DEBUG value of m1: 9.1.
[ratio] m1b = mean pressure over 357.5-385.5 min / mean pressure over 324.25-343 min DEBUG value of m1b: 0.9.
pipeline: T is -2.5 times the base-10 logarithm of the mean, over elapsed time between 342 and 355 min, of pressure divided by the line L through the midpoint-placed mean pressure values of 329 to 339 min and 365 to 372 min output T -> 0.28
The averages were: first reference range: 61.9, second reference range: 51.9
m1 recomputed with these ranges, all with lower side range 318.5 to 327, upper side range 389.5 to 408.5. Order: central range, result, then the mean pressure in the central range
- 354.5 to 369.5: 6.0 min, 38.5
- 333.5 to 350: 2.0 min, 55.7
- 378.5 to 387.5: 0.0 min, 64.4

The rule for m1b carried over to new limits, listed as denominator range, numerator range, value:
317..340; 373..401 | 1.03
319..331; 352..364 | 0.52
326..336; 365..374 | 0.85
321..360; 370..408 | 1.22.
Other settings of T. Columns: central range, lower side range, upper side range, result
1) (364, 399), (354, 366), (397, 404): -0.225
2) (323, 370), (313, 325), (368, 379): 0.216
